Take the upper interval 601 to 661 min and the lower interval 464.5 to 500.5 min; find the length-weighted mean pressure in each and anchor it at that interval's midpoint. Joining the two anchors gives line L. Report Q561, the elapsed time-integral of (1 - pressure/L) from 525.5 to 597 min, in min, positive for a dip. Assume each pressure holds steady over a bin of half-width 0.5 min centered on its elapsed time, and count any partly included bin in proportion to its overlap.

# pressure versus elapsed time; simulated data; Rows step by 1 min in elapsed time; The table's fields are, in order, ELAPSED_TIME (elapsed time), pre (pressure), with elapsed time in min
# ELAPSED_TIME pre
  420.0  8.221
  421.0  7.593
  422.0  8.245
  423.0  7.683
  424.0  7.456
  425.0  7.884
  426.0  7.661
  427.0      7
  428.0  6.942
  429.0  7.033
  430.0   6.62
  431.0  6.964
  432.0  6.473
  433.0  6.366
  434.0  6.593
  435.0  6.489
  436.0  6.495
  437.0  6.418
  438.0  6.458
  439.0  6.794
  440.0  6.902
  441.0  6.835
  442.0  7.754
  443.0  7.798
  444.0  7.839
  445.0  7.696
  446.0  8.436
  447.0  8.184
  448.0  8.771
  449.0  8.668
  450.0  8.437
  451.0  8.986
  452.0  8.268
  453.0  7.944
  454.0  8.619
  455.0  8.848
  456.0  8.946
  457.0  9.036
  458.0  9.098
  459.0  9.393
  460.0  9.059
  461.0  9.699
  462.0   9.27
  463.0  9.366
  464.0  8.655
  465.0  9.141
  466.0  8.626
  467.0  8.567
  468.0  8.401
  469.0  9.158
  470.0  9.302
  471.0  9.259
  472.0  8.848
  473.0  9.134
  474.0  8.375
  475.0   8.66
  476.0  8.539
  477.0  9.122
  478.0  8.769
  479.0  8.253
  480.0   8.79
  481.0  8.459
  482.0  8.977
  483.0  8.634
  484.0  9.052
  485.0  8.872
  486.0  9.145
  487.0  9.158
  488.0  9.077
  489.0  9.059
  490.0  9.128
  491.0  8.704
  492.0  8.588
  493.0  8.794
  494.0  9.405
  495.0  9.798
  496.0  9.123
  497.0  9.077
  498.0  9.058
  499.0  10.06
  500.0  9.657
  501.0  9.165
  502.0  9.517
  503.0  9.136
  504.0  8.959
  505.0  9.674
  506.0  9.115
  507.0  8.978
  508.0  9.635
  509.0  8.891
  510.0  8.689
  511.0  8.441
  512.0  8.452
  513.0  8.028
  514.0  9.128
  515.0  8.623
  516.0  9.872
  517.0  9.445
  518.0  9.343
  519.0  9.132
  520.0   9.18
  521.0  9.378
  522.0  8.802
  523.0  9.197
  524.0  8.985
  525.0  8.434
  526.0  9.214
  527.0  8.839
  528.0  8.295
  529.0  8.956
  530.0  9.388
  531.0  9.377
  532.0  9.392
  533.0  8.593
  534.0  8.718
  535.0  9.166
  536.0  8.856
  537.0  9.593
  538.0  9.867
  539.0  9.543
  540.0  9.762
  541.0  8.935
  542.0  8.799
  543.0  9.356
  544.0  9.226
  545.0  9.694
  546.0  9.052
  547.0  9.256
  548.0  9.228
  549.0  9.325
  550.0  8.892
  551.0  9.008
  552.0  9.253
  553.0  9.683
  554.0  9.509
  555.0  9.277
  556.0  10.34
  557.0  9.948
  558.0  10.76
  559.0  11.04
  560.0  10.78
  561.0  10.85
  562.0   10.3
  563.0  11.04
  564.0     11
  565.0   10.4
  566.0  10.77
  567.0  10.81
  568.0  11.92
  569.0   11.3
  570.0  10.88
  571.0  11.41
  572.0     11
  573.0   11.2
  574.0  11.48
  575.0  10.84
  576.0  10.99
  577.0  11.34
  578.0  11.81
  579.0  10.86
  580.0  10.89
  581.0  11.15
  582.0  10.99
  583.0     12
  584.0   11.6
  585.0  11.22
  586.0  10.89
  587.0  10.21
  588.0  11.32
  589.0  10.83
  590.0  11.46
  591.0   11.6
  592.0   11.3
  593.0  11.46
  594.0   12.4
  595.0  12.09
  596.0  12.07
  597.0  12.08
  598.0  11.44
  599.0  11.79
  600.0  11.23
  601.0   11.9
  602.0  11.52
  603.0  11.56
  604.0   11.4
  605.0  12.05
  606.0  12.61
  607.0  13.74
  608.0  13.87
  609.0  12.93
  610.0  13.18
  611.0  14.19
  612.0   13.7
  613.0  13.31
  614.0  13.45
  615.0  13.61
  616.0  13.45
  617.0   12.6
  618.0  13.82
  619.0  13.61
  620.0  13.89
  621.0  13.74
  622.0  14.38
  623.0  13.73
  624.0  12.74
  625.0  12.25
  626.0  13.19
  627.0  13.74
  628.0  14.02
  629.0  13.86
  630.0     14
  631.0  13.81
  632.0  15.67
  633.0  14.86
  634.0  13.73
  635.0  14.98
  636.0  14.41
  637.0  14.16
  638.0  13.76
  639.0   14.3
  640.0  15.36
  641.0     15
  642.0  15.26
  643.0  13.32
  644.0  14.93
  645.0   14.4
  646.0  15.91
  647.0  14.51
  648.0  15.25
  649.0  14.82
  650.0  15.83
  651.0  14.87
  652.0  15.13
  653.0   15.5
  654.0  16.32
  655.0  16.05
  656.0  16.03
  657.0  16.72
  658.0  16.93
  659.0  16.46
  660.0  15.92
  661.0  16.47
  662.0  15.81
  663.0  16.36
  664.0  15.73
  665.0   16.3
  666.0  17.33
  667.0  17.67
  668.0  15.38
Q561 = 8.74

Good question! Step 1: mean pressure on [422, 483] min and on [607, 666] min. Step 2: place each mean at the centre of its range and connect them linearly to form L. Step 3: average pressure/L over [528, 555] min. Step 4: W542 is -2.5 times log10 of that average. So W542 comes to 0.22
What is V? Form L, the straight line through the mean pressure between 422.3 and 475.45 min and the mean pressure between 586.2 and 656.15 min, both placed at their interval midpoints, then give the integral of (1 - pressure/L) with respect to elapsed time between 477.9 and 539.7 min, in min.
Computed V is 5.34 min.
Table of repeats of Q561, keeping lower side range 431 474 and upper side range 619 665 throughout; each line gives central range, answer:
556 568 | 1.3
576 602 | 3.1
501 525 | 2.9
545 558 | 2.5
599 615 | 1.1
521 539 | 3.1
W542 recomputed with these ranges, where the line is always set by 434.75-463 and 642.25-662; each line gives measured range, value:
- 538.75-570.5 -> 0.20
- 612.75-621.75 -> 0.06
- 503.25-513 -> 0.15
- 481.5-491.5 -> 0.06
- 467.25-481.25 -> 0.03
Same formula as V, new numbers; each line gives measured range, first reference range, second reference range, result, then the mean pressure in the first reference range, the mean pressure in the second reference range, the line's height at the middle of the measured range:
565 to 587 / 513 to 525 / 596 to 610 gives 0.07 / 9.11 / 12.2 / 11.2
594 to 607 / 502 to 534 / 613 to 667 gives 1.01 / 9.02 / 14.8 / 12.9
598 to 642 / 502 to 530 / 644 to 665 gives 1.92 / 9.01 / 15.7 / 14.1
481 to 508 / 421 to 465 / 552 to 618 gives 0.17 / 7.87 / 11.5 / 9.21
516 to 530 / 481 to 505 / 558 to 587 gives 1.14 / 9.13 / 11.1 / 9.87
